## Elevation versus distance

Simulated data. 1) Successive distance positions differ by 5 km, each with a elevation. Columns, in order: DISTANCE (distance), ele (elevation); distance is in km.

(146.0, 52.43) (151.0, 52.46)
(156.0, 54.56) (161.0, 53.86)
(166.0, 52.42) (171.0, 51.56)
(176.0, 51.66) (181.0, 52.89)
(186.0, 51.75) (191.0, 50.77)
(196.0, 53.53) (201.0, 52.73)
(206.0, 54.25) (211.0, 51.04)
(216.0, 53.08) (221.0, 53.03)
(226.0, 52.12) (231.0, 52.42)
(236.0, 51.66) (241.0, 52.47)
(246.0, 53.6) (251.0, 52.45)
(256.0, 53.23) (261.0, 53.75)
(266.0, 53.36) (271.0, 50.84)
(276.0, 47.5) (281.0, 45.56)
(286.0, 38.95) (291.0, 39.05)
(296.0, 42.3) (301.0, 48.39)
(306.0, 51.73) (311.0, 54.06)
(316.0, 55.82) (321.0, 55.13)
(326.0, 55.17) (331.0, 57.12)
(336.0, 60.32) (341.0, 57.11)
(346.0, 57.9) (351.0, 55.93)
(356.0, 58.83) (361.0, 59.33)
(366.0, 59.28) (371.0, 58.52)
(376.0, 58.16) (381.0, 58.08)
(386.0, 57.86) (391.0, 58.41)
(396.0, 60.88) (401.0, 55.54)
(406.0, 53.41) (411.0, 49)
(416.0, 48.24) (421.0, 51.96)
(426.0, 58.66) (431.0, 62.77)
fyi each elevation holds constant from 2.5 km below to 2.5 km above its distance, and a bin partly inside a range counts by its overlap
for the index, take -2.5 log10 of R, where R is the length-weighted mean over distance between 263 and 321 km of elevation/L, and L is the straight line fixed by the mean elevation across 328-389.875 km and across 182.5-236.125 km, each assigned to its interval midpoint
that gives 0.15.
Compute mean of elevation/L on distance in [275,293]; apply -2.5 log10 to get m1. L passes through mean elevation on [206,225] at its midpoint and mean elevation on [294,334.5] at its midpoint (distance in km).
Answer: 0.23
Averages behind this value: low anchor 52.6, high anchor 52.8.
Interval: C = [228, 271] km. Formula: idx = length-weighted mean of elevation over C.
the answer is 52.7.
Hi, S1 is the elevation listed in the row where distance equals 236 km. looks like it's 51.66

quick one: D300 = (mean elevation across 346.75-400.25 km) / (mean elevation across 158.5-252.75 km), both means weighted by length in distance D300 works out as 1.11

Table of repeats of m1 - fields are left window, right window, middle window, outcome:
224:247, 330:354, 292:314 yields 0.15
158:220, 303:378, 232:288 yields 0.08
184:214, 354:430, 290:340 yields 0.05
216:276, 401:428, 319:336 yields -0.08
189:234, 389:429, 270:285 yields 0.14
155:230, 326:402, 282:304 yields 0.29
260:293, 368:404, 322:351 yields -0.08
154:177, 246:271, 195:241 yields 0.01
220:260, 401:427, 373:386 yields -0.11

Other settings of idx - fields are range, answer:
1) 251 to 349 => 51.5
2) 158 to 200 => 52.3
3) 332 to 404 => 58.2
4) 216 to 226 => 52.8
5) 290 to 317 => 48.7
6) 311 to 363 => 57.1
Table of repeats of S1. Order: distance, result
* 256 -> 53.23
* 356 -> 58.83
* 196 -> 53.53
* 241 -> 52.47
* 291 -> 39.05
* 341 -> 57.11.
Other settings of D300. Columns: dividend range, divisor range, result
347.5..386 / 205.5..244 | 1.11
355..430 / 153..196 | 1.08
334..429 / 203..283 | 1.09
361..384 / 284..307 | 1.34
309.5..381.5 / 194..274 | 1.09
